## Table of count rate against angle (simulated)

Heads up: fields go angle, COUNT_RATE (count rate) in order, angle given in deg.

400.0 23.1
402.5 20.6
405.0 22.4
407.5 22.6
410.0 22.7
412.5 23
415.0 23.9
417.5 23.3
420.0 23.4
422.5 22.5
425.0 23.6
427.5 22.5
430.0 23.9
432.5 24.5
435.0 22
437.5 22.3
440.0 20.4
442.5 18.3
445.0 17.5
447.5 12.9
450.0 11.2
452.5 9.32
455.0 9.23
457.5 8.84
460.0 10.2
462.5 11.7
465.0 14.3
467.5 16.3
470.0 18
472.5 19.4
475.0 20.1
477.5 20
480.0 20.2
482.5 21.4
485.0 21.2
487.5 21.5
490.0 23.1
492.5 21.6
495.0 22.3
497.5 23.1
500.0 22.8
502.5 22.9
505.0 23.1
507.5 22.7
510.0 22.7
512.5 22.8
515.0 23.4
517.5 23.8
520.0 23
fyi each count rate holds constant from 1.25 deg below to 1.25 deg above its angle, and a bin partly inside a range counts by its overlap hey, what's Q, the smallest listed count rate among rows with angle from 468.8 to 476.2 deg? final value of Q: 18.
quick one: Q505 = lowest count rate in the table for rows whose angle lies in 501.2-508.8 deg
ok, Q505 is 22.7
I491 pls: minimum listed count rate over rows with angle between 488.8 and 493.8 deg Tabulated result 21.6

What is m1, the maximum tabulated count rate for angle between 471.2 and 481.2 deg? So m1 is 20.2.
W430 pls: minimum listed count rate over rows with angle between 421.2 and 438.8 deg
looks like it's 22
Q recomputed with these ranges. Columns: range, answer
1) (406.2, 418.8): 22.6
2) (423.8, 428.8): 22.5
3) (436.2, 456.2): 9.23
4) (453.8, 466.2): 8.84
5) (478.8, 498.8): 20.2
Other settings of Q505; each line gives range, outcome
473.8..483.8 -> 20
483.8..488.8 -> 21.2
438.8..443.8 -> 18.3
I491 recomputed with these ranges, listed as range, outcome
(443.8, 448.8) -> 12.9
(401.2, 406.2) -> 20.6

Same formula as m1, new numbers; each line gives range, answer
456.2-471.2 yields 18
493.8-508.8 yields 23.1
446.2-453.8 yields 12.9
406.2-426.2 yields 23.9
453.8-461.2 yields 10.2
